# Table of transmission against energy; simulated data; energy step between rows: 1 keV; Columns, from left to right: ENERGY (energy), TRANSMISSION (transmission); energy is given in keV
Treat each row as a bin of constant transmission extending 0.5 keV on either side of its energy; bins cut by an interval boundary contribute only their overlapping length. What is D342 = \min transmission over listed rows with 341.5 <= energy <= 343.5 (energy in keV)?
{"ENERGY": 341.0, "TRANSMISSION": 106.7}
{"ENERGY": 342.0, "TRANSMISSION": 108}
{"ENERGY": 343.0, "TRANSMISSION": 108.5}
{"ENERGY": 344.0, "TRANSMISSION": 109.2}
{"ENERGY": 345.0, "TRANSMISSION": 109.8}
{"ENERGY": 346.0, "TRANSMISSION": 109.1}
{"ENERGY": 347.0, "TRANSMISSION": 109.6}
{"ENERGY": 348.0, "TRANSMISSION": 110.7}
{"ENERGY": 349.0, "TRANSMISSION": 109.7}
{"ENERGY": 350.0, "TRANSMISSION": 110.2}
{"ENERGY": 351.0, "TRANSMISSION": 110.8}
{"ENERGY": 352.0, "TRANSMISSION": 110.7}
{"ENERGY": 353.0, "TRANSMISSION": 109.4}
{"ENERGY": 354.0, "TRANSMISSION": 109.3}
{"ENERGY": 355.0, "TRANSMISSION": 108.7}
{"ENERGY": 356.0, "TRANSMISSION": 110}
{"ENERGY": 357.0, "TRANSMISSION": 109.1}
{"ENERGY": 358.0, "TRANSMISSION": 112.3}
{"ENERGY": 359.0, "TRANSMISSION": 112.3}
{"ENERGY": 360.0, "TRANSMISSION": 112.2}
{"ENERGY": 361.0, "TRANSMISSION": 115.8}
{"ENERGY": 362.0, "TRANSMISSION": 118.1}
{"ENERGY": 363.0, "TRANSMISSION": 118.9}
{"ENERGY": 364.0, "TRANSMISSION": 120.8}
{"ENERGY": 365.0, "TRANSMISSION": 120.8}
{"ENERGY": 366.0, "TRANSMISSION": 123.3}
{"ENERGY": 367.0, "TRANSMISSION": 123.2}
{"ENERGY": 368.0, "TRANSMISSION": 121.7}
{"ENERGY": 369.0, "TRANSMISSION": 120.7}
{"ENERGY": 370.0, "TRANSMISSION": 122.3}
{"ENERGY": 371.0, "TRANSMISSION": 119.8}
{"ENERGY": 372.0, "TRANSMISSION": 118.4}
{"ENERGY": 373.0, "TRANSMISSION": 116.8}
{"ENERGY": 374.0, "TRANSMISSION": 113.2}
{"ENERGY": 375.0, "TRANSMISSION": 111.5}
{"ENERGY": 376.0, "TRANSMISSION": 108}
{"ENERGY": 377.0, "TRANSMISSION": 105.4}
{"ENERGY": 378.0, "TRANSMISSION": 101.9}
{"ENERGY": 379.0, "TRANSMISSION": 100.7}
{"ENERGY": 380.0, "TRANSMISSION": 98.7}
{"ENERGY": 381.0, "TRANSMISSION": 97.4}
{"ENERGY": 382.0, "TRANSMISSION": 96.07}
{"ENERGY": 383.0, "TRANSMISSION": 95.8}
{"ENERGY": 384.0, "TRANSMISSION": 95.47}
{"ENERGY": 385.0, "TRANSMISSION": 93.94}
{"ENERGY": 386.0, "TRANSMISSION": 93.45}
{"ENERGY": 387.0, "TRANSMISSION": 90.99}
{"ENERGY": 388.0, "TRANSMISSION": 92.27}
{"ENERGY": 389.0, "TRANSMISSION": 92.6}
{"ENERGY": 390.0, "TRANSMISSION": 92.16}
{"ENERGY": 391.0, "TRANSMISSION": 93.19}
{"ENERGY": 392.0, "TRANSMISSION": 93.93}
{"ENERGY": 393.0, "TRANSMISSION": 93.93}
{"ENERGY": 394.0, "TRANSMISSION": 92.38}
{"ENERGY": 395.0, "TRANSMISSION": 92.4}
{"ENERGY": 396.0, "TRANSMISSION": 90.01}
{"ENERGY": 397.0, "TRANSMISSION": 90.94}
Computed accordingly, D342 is 108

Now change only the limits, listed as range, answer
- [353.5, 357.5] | 108.7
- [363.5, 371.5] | 119.8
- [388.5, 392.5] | 92.16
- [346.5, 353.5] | 109.4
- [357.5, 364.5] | 112.2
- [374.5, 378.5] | 101.9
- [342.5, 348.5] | 108.5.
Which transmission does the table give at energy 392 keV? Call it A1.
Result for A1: 93.93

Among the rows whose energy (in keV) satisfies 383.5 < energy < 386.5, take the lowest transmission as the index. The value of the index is 93.45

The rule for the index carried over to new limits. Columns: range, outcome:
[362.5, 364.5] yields 118.9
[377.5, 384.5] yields 95.47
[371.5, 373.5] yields 116.8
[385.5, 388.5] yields 90.99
